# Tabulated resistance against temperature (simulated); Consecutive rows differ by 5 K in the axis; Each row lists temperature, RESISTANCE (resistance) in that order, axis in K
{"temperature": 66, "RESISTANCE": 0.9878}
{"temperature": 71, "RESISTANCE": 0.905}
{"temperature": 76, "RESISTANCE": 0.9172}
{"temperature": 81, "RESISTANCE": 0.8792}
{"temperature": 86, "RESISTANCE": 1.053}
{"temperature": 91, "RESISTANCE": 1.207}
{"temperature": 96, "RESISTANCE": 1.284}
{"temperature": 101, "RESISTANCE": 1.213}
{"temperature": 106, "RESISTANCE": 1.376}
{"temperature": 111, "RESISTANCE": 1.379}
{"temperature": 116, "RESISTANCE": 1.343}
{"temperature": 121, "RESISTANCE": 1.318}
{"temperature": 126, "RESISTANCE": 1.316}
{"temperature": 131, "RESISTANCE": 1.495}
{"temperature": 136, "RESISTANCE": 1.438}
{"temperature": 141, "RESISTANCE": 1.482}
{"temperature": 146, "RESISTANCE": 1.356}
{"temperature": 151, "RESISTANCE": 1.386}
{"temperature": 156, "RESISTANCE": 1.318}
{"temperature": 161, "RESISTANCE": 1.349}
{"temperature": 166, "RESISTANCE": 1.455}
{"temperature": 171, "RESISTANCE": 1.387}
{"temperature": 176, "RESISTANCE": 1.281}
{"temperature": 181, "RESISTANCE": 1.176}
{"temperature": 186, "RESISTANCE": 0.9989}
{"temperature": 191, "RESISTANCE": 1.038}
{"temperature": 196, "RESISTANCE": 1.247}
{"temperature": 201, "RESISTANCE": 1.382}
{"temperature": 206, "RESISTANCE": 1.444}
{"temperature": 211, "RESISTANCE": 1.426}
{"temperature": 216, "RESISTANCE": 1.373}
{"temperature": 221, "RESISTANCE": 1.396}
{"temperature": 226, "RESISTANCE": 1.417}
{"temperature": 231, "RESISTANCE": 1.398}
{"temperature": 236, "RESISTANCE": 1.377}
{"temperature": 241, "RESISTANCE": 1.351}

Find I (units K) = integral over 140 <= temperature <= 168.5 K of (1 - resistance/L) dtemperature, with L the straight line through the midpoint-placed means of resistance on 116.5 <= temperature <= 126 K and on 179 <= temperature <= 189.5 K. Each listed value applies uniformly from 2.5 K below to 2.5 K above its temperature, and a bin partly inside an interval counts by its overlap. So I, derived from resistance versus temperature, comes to -4.6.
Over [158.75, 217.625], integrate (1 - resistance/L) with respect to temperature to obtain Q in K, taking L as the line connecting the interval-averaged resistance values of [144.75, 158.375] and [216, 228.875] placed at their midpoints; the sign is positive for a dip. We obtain 3.5 K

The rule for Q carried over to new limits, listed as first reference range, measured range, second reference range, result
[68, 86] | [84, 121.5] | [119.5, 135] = -3.64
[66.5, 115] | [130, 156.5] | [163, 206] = -4.65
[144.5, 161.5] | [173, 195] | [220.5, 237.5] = 3.74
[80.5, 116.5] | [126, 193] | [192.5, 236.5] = -0.93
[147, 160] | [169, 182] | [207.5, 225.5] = 0.76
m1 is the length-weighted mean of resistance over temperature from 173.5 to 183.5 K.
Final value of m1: 1.23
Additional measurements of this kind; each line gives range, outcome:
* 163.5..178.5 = 1.37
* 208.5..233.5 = 1.4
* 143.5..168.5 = 1.37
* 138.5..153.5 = 1.41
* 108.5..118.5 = 1.36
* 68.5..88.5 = 0.939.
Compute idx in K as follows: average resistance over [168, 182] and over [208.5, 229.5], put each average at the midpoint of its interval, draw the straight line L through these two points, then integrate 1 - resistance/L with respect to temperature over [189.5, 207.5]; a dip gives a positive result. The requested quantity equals 1.0 K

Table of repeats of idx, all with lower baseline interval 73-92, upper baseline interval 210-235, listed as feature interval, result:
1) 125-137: -3.1 K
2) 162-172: -1.4 K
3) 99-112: -3.1 K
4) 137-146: -2.1 K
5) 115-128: -2.5 K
